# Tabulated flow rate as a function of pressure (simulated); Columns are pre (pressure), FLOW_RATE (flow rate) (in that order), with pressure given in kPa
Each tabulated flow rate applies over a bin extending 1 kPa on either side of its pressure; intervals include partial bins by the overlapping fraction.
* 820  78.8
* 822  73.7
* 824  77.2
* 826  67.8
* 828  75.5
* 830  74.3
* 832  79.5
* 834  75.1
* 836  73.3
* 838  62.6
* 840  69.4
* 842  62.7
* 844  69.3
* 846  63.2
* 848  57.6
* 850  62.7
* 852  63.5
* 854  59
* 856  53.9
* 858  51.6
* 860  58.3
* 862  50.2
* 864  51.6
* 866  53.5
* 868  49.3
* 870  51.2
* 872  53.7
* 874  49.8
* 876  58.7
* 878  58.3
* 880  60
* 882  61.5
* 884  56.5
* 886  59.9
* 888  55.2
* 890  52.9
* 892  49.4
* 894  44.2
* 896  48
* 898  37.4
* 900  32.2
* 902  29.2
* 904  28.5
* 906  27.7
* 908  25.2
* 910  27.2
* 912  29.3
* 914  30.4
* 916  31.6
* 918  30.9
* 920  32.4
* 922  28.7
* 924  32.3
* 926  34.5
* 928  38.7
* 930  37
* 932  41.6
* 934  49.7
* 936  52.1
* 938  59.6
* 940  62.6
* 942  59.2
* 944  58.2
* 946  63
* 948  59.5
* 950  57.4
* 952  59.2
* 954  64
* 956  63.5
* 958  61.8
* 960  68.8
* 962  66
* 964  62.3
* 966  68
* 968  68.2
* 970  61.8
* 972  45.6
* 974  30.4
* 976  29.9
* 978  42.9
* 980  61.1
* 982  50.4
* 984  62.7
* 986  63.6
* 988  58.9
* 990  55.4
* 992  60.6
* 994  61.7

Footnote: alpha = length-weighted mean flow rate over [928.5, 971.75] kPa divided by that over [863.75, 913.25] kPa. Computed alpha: 1.28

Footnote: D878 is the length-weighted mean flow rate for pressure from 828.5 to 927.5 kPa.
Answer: 50.2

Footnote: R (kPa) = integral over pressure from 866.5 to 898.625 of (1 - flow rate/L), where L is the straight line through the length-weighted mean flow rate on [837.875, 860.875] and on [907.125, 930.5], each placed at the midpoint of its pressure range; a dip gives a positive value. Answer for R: -4.31 kPa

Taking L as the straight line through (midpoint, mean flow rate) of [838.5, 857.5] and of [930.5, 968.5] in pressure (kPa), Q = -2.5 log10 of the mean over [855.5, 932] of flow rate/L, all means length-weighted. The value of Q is 0.37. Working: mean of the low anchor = 62.1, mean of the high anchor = 59.8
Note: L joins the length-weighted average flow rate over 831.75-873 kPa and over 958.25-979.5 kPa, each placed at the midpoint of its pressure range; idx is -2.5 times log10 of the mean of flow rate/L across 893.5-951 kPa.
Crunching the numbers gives 0.35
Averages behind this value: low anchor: 60.2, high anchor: 54.8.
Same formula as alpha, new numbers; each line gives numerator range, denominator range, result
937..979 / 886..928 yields 1.60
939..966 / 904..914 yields 2.24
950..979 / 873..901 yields 1.10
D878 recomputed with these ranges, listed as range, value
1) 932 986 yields 57.1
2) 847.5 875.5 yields 54.7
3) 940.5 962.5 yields 61.8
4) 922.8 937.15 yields 40.9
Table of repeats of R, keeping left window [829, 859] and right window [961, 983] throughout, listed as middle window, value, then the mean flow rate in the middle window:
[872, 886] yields 1.0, 57.4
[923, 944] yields 3.5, 47.3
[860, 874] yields 2.5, 51.9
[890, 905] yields 5.2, 39.4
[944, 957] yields -1.3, 60.9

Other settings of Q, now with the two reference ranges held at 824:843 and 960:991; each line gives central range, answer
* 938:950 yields -0.02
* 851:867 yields 0.24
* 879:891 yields 0.14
